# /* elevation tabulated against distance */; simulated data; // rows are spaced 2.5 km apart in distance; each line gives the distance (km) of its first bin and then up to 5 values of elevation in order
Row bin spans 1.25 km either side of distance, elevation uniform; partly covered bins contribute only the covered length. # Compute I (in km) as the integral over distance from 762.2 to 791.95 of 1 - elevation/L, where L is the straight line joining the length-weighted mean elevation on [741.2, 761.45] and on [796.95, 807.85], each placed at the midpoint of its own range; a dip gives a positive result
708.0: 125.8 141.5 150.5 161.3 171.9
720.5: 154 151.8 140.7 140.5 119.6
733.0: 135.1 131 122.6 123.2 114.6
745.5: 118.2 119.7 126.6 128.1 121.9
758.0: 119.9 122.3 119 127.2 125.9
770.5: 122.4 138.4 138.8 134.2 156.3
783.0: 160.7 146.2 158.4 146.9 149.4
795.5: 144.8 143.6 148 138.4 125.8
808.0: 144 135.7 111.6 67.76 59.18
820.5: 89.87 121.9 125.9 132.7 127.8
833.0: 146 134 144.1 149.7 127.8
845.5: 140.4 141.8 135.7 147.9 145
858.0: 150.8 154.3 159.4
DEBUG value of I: -2.1 km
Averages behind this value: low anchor 121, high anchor 139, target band 140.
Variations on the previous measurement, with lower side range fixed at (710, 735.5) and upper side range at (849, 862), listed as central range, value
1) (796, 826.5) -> 5.9 km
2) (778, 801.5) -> -0.5 km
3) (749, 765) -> 2.5 km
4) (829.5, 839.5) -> 0.6 km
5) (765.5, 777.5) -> 1.3 km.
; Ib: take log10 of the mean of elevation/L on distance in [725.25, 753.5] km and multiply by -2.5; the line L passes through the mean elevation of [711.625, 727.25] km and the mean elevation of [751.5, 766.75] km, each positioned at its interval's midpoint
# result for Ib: 0.10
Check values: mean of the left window 154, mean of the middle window 126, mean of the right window 123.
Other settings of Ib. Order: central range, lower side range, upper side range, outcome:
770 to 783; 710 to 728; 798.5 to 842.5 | -0.037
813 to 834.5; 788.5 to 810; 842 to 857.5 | 0.281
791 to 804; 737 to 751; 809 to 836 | -0.245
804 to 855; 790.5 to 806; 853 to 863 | 0.171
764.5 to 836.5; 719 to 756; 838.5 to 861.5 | 0.052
